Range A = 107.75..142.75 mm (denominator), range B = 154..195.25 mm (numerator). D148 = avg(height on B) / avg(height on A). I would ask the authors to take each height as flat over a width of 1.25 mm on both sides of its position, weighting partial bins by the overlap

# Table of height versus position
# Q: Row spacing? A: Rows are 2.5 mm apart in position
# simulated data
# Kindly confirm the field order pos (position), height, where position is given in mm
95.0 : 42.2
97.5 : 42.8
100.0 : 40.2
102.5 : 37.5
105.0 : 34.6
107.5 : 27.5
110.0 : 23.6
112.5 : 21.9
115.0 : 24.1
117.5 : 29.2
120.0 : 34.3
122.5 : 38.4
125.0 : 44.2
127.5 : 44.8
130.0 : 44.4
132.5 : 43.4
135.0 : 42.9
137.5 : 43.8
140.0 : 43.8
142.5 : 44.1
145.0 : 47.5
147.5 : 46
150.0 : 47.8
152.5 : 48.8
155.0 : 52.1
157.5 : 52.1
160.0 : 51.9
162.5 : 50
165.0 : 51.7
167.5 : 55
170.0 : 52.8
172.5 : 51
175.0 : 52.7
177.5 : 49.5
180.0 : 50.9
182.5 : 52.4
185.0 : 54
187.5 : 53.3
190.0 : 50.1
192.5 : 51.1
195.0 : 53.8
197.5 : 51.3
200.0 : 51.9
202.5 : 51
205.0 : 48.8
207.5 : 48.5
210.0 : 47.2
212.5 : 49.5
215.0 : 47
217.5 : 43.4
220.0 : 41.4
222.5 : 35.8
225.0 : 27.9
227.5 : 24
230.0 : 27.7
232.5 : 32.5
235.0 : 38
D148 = 1.4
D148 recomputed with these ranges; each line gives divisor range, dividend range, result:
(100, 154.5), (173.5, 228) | 1.22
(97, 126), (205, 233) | 1.19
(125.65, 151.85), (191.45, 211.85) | 1.12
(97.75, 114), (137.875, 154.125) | 1.47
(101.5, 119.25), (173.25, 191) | 1.83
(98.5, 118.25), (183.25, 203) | 1.74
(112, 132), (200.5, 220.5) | 1.32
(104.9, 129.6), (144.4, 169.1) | 1.55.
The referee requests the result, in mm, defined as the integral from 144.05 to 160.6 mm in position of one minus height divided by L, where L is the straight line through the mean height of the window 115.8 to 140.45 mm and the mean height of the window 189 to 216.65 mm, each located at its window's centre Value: -2.2 mm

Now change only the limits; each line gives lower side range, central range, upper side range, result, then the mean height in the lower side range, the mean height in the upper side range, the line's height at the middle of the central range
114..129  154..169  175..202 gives -2.2 mm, 36.2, 51.8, 45.5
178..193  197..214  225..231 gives -4.3 mm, 51.9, 26.2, 39.8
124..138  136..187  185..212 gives -3.1 mm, 43.9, 50.8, 47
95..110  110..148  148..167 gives 3.9 mm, 35.9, 50.6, 43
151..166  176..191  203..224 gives -1.0 mm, 51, 45.2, 48.4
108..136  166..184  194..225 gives -4.2 mm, 35.3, 46.6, 42.2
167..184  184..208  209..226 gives -2.3 mm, 51.9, 41.9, 47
